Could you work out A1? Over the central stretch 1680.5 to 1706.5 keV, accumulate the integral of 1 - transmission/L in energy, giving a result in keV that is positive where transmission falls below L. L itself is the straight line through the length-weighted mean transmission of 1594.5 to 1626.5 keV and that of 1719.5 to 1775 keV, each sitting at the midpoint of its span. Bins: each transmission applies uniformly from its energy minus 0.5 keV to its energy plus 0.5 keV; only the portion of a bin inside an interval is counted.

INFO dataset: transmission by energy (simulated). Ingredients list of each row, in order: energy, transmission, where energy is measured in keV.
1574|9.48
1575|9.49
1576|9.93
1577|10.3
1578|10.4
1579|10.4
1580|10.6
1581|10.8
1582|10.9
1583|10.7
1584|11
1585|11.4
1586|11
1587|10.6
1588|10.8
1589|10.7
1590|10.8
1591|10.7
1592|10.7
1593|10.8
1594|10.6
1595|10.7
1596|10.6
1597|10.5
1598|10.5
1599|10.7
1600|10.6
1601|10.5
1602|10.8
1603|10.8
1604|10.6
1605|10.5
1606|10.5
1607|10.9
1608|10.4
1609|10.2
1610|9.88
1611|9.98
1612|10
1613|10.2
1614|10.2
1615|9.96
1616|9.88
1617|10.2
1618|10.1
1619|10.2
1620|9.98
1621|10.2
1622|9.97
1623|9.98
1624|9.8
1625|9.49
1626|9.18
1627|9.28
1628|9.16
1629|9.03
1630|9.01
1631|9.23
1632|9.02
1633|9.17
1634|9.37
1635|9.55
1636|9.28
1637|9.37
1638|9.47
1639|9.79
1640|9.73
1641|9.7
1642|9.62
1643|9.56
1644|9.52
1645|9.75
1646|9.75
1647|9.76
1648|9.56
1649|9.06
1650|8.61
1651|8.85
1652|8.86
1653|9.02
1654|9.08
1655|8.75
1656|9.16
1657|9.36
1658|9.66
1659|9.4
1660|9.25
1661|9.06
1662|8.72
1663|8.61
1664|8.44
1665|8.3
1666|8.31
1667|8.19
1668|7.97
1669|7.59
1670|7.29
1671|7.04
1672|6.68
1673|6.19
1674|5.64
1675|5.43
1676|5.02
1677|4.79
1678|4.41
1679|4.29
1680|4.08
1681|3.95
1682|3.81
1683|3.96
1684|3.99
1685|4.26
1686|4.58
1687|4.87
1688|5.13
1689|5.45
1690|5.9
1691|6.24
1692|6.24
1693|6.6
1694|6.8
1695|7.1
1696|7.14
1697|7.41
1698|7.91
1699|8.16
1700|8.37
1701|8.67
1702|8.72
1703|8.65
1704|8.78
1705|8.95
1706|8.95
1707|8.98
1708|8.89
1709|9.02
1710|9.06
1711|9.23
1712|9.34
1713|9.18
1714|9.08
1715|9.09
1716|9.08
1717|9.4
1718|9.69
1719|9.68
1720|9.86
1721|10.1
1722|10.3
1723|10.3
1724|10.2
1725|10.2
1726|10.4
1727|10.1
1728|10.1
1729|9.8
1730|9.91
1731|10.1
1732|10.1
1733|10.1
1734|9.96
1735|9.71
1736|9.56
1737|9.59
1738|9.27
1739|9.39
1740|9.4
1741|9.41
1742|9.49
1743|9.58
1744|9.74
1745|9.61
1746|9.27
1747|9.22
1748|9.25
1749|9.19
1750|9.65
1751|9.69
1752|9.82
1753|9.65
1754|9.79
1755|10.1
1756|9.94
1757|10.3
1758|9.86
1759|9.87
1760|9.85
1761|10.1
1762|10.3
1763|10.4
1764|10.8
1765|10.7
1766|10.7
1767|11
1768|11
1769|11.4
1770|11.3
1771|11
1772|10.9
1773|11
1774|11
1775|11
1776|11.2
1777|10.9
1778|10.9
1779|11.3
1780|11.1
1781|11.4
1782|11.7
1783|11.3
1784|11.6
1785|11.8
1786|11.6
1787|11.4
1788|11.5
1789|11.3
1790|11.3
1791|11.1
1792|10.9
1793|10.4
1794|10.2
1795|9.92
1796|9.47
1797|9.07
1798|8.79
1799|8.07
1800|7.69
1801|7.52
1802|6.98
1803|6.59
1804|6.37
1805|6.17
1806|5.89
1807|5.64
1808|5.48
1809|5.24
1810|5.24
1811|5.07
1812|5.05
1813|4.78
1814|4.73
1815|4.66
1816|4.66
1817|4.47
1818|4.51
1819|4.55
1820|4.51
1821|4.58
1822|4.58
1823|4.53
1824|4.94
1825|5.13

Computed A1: 9.17 keV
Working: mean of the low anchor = 10.2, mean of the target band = 6.56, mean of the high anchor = 10.1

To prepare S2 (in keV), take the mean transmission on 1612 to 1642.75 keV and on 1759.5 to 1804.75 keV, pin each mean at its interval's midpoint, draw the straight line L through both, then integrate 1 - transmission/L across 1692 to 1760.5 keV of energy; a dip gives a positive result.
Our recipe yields 5.4 keV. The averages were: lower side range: 9.64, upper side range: 10.3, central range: 9.3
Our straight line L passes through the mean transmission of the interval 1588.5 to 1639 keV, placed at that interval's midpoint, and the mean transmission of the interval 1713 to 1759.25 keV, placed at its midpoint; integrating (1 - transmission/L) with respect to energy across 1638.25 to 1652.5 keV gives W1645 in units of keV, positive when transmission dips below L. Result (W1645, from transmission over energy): 0.8 keV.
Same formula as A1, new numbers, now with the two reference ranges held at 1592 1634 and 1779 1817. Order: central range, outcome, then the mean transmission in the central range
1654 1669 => 1.4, 8.77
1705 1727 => -0.9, 9.53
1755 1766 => -1.9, 10.2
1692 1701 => 1.8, 7.44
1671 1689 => 8.8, 4.85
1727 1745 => -1.5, 9.73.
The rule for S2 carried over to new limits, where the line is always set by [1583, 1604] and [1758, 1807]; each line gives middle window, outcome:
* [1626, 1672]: 6.8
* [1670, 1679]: 4.1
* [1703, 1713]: 1.3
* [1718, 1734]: 0.4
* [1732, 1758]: 1.5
